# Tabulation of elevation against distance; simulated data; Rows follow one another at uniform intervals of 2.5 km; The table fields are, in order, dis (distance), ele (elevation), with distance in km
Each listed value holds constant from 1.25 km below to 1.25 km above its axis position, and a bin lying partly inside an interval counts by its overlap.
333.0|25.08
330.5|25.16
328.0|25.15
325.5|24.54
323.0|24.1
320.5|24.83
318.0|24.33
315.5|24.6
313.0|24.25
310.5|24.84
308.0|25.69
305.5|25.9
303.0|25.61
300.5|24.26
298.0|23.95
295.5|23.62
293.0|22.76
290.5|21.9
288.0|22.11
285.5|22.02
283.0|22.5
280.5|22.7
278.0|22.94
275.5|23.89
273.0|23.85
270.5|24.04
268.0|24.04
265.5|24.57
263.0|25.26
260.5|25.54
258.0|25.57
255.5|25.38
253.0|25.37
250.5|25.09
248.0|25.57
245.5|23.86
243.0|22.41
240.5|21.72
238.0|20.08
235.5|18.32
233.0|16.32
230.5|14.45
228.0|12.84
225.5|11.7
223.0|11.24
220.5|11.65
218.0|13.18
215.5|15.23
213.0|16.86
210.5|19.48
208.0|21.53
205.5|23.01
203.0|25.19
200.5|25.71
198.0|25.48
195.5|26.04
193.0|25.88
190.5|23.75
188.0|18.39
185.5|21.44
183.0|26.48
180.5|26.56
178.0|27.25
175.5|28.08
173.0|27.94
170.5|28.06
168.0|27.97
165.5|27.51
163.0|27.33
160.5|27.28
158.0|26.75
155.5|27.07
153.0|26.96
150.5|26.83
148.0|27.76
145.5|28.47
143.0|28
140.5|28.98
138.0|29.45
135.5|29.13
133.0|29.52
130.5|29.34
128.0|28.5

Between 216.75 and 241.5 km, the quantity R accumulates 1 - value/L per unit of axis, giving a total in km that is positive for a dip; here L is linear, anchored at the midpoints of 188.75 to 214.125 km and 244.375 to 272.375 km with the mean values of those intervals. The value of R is 9.25 km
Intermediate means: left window 23.2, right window 24.9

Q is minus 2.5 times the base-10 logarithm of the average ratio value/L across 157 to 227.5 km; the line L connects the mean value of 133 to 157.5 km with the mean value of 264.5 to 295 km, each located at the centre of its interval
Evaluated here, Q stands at 0.17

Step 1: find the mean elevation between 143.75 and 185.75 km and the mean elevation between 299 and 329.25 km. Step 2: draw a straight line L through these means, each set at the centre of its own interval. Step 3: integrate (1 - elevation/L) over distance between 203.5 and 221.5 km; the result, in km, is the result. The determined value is 5.97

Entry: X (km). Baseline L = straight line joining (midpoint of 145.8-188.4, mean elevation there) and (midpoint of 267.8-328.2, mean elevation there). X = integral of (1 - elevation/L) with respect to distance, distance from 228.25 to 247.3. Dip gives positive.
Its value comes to 4.3 km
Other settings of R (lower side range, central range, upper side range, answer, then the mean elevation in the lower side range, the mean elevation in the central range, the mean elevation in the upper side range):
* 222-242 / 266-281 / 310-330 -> -2.74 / 16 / 23.7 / 24.6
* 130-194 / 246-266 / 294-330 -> 0.22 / 27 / 25.3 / 24.7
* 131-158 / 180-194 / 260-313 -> 1.74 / 28.2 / 23.6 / 23.9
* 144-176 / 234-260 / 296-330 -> 2.61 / 27.5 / 23.3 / 24.8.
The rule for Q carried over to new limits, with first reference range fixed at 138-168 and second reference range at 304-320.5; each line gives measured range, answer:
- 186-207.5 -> 0.124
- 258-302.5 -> 0.082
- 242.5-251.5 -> 0.072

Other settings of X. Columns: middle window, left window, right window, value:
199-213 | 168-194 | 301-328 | 1.6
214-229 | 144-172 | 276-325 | 7.6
